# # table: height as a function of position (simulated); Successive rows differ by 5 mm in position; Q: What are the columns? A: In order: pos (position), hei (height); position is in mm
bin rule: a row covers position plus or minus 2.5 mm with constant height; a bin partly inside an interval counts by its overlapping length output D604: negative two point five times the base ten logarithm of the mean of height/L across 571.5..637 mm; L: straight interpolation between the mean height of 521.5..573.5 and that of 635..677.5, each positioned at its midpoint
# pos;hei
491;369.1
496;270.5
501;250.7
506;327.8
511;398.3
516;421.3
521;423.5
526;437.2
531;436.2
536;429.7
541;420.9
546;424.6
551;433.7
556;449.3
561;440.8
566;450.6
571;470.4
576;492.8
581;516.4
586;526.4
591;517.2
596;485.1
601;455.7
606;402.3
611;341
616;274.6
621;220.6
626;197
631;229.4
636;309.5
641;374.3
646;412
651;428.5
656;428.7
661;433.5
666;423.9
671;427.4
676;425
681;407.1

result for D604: 0.103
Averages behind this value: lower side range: 439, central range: 387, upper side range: 410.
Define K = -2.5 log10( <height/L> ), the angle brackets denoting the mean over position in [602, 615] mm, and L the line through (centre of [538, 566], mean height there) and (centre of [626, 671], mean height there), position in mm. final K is 0.081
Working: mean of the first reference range 435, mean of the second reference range 372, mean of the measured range 370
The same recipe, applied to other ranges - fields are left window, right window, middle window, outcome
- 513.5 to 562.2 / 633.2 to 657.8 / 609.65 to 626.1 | 0.46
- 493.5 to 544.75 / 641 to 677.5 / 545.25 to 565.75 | -0.12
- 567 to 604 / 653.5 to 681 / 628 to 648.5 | 0.34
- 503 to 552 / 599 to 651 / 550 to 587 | -0.25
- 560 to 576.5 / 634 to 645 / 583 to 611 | -0.11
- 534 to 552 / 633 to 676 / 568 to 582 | -0.17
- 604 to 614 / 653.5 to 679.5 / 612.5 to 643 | 0.40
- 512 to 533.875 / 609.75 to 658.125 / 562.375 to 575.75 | -0.21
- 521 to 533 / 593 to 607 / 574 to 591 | -0.14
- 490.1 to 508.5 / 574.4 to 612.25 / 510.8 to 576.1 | -0.16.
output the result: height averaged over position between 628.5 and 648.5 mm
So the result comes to 331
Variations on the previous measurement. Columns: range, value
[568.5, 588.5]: 502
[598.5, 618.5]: 368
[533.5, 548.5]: 425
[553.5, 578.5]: 461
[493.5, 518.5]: 334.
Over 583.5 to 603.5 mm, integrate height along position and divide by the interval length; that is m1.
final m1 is 496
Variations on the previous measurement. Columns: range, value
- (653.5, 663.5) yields 431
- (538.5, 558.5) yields 432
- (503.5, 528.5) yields 402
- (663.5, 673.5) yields 426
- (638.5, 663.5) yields 415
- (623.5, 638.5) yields 245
